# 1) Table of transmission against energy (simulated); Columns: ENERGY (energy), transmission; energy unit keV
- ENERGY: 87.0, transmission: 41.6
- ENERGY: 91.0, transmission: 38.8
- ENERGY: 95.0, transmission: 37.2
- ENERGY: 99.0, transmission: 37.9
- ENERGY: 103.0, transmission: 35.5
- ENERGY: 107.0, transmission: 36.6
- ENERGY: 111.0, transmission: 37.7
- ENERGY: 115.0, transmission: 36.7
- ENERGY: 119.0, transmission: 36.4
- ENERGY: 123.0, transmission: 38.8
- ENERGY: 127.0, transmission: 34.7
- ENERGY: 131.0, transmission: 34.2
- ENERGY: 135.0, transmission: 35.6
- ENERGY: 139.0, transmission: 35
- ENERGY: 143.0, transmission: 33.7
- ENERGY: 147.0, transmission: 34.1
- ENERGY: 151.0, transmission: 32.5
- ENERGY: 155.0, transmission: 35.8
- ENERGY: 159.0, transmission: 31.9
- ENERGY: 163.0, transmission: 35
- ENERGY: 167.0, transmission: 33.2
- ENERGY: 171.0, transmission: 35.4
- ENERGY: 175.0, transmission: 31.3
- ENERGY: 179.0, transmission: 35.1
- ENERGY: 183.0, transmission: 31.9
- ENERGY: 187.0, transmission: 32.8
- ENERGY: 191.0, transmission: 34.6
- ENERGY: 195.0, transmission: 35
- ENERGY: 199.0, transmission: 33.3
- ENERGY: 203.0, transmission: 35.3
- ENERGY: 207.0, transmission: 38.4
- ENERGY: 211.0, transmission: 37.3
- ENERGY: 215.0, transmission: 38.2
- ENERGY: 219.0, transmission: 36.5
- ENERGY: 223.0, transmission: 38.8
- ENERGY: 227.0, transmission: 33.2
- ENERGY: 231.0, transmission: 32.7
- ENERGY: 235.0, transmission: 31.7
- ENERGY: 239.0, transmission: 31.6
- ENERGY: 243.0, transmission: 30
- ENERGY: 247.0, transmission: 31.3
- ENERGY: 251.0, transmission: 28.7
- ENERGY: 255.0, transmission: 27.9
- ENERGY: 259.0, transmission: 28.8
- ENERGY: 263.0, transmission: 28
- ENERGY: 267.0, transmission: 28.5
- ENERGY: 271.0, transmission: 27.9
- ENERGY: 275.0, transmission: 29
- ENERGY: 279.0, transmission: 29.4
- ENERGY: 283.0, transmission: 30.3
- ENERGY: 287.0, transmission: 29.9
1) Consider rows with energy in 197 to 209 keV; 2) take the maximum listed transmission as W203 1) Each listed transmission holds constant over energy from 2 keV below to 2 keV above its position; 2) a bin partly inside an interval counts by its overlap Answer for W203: 38.4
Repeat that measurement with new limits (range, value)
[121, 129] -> 38.8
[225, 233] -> 33.2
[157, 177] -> 35.4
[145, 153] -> 34.1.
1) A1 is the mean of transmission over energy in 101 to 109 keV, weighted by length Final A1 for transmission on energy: 36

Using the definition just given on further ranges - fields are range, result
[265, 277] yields 28.5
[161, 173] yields 34.5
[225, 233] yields 33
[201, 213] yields 37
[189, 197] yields 34.8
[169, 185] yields 33.4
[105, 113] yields 37.2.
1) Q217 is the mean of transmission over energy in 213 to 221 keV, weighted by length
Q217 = 37.4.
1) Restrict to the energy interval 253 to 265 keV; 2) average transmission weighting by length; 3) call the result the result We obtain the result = 28.2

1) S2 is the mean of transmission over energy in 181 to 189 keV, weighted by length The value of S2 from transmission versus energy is 32.3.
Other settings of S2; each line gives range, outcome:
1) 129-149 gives 34.5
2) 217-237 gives 34.6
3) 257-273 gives 28.3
